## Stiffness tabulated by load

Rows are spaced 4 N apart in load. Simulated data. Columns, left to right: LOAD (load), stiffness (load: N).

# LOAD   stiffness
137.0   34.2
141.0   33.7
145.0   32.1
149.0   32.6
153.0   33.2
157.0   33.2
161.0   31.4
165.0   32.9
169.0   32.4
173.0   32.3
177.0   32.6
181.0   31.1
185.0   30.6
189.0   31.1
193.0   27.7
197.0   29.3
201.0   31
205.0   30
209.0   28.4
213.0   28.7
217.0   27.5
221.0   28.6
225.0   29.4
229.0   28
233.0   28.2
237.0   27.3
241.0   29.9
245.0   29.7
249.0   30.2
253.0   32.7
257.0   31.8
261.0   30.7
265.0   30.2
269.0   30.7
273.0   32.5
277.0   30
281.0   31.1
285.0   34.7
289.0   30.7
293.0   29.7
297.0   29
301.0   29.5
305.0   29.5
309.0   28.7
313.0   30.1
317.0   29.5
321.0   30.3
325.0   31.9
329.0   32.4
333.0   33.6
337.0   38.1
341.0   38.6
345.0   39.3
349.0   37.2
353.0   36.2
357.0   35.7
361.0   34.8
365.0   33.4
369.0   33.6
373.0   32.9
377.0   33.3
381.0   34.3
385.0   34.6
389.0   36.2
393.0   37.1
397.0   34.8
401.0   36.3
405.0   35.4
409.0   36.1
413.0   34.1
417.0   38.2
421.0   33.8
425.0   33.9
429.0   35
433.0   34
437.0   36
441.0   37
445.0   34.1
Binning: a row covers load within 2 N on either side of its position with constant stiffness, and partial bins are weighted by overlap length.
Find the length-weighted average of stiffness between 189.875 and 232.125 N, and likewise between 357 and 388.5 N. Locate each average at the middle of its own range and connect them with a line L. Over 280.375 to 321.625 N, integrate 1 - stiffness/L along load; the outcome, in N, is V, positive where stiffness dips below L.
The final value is 2.0 N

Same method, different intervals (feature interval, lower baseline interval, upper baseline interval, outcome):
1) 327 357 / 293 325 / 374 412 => -4.3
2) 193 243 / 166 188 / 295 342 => 4.6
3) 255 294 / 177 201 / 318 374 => 1.8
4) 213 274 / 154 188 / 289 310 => 1.6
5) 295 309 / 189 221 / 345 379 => 1.5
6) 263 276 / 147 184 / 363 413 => 1.0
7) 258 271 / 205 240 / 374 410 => -0.2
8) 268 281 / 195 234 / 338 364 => 0.5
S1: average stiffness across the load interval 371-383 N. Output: 33.5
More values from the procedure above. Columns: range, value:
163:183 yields 32.3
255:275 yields 31.2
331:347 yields 37.4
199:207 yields 30.5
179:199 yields 30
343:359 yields 37.1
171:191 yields 31.5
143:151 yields 32.4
